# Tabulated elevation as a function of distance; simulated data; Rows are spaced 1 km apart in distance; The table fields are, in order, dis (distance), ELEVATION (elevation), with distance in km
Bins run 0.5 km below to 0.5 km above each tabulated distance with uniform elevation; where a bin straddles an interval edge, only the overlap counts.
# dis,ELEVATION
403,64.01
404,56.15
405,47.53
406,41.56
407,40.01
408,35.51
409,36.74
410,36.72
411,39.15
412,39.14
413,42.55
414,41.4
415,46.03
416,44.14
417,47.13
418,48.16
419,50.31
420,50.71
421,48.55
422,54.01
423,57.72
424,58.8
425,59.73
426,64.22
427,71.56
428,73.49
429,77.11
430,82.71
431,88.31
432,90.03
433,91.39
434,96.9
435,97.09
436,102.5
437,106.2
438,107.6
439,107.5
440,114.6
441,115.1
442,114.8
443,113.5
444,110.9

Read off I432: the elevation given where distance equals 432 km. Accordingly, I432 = 90.03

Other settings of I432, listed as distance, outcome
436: 102.5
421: 48.55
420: 50.71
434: 96.9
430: 82.71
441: 115.1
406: 41.56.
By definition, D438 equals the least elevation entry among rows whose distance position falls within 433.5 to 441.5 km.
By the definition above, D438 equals 96.9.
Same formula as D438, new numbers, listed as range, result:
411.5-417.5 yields 39.14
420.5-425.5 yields 48.55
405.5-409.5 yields 35.51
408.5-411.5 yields 36.72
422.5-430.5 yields 57.72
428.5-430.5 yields 77.11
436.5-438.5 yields 106.2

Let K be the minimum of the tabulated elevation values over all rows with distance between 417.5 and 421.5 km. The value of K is 48.16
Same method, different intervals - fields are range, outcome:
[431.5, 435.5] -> 90.03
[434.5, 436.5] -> 97.09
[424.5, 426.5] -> 59.73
